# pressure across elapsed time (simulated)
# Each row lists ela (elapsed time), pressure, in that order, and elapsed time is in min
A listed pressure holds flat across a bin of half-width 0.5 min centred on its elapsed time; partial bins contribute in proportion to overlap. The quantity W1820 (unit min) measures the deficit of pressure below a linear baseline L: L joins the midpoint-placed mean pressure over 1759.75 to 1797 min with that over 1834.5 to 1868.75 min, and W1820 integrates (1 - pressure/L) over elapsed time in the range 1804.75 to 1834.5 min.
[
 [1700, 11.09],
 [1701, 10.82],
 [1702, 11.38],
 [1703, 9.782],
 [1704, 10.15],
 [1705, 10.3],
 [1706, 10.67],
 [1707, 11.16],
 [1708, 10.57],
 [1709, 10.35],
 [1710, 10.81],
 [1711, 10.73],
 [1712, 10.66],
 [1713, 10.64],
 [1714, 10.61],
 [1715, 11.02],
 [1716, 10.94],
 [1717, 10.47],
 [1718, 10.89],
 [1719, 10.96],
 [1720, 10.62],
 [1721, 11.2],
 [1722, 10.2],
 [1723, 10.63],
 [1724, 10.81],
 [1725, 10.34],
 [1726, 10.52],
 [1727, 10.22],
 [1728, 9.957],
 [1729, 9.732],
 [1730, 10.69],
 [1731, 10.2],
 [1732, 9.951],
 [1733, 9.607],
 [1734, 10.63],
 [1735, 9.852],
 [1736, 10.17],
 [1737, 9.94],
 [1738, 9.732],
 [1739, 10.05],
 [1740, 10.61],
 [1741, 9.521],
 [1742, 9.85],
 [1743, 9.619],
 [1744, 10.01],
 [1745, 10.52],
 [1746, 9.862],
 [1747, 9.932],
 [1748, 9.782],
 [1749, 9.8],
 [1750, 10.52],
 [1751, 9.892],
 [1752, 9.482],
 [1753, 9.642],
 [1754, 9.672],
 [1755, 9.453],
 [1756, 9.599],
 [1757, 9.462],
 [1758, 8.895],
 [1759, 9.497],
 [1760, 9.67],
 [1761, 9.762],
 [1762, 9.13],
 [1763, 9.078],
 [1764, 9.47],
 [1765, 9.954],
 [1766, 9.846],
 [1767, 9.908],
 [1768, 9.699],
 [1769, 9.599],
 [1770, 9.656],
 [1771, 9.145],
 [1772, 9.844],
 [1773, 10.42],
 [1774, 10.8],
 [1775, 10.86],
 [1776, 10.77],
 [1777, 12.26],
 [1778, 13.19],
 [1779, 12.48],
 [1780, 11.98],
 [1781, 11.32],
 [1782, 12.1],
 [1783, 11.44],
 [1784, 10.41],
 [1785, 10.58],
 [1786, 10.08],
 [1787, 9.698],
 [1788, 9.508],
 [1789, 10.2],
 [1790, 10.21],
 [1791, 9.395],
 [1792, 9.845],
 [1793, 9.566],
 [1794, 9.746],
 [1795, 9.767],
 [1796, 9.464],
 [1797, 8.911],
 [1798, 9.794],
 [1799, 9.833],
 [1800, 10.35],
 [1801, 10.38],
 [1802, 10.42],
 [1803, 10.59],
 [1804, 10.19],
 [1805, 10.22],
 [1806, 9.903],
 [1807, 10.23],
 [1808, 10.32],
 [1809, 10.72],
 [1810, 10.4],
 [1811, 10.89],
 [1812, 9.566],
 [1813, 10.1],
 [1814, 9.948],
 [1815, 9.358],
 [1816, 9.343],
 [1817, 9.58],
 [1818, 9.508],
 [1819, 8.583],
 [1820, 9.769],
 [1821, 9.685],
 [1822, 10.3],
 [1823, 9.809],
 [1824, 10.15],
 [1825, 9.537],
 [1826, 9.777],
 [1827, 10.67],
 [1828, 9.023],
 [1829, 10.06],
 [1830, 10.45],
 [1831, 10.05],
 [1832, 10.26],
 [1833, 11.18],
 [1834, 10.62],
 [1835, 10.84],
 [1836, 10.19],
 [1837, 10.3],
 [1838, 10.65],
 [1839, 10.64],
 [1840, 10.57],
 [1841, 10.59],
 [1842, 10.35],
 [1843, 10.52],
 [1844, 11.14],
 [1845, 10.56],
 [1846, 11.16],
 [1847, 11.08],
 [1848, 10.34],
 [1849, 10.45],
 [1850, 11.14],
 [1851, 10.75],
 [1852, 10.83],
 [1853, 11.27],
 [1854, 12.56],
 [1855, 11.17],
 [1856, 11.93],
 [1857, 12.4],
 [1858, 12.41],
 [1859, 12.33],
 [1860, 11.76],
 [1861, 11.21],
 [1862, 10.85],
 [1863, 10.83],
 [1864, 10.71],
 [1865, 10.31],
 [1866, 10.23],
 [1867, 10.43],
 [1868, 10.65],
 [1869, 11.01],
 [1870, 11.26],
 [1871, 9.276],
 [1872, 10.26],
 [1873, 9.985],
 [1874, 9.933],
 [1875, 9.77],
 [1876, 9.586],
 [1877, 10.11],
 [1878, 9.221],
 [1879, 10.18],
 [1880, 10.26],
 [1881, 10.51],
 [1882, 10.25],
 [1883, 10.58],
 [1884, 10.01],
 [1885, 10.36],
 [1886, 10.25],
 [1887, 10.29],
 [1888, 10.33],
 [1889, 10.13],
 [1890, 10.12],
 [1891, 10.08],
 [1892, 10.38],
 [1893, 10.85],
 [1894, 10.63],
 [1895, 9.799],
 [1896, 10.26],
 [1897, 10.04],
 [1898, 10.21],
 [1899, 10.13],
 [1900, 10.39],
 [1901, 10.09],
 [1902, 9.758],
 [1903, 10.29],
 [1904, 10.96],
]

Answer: 1.87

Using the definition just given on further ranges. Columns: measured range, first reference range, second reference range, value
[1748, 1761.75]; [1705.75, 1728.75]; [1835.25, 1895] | 1.3 min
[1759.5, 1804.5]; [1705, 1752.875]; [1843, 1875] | 1.4 min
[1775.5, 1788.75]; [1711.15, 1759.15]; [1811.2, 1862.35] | -1.1 min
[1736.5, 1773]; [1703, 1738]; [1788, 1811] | 1.9 min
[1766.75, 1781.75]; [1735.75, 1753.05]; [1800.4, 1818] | -1.2 min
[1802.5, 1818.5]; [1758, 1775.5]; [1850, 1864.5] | 0.8 min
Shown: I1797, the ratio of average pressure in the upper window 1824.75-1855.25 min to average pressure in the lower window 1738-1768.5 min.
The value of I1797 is 1.09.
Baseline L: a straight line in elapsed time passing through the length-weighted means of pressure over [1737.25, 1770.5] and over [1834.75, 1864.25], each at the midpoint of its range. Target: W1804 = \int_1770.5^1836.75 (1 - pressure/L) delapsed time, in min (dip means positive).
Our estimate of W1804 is 1.0 min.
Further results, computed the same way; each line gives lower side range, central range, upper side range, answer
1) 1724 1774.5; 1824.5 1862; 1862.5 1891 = -2.5 min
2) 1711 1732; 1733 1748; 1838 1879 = 0.8 min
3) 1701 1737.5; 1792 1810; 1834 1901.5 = 0.9 min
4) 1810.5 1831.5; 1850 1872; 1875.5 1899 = -2.4 min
